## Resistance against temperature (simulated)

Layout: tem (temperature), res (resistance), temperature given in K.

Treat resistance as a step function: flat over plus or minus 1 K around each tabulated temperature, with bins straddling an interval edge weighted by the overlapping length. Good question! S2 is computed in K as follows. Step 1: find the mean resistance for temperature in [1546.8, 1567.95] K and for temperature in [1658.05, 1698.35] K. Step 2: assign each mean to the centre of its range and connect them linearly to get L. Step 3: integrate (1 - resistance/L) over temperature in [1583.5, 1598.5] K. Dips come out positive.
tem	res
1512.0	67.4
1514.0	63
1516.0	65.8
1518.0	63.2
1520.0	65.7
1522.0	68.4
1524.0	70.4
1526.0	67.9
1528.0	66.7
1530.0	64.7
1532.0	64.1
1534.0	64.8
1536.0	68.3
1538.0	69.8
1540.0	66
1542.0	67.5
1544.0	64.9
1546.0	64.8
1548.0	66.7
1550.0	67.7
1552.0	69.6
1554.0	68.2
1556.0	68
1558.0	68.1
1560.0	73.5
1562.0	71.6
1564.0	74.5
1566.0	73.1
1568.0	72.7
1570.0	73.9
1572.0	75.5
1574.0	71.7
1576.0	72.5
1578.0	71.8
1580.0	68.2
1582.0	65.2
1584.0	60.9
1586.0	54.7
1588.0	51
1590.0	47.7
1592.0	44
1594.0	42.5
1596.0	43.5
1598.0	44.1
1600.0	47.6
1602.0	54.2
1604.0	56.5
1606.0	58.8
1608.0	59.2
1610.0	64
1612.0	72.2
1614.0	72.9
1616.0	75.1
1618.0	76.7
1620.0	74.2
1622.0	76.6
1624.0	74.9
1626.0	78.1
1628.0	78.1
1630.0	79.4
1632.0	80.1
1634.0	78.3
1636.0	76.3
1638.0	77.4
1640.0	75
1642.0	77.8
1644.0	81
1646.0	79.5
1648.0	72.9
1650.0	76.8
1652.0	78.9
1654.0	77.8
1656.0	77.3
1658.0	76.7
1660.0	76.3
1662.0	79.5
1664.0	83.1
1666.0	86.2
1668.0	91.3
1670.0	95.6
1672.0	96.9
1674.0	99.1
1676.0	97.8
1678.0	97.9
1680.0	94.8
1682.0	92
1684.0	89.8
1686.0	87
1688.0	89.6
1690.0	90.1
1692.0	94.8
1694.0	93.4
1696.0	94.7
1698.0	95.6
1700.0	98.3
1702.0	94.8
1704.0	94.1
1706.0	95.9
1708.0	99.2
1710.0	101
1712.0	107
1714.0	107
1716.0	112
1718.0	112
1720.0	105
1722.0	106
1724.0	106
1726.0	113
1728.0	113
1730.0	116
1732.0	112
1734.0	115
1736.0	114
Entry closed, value 5.4 K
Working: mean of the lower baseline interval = 70.2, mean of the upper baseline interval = 90.9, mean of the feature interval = 48.3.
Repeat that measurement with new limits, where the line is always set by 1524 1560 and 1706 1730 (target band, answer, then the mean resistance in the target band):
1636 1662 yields 4.03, 77.3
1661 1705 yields 2.98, 92.6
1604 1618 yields 2.70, 67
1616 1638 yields 2.38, 77.2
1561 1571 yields -0.07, 73.2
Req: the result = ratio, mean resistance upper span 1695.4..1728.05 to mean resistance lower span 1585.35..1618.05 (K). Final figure 1.8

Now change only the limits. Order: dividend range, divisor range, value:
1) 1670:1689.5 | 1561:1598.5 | 1.51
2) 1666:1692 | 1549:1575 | 1.31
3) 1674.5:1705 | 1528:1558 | 1.40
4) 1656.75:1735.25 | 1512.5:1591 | 1.46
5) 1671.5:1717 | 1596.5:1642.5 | 1.39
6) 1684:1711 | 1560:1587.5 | 1.36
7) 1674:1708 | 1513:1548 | 1.42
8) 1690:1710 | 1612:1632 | 1.25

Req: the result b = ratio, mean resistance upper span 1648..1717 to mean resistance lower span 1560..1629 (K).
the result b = 1.41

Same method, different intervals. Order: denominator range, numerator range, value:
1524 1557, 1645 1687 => 1.29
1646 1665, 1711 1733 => 1.41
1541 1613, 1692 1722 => 1.60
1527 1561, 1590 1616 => 0.82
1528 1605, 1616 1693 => 1.31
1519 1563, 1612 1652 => 1.14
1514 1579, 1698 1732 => 1.53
